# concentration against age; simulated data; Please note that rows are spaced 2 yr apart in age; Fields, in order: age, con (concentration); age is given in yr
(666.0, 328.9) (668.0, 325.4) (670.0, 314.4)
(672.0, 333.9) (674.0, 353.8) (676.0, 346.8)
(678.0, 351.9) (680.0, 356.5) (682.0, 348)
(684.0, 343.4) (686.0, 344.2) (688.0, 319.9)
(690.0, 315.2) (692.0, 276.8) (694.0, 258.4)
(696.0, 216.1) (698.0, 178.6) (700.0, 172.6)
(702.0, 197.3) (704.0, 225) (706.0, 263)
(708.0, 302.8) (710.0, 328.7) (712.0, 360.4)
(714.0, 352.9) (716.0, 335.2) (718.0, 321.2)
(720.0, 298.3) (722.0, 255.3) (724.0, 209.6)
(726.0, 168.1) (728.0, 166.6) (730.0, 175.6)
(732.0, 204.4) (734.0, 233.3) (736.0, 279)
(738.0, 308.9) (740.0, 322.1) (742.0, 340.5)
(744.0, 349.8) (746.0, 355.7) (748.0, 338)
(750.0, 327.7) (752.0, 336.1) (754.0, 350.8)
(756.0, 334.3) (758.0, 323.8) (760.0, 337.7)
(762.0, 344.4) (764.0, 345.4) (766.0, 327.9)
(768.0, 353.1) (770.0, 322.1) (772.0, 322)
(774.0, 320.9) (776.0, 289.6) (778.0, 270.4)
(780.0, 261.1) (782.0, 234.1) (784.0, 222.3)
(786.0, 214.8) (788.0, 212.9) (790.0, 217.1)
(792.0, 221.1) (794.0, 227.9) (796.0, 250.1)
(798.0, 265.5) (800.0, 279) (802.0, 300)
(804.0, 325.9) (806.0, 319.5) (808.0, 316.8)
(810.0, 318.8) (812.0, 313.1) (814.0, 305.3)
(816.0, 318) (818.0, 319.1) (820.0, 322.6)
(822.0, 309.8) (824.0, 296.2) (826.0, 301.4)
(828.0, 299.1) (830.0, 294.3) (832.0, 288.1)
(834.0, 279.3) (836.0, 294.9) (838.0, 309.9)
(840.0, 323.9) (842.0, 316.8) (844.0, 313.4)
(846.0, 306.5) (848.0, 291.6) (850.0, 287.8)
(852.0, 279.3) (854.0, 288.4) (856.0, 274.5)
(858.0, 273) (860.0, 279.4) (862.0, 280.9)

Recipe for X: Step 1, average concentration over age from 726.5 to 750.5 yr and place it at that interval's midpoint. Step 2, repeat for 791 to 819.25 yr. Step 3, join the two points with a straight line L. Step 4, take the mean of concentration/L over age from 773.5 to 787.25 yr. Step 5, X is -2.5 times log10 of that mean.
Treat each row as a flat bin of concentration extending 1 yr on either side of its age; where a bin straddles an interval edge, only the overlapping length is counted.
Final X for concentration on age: 0.13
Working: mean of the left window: 280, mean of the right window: 292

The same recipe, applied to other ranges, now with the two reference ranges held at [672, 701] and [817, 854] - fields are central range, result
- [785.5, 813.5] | 0.11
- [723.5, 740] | 0.32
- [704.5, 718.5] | -0.07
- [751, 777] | -0.11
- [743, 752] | -0.14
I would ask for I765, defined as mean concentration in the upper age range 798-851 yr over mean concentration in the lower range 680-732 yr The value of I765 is 1.1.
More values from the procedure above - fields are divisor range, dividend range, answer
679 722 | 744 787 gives 1.07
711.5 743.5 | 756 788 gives 1.10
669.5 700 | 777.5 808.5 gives 0.84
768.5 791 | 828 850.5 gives 1.14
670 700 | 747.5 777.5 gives 1.08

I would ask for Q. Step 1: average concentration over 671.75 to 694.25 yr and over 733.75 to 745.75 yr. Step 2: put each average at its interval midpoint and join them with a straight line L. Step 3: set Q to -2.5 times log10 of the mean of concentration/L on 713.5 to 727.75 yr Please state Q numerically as 0.188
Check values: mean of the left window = 331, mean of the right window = 313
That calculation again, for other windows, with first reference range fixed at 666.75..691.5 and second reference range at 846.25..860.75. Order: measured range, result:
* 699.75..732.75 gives 0.25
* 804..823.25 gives -0.07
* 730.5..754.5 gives 0.03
